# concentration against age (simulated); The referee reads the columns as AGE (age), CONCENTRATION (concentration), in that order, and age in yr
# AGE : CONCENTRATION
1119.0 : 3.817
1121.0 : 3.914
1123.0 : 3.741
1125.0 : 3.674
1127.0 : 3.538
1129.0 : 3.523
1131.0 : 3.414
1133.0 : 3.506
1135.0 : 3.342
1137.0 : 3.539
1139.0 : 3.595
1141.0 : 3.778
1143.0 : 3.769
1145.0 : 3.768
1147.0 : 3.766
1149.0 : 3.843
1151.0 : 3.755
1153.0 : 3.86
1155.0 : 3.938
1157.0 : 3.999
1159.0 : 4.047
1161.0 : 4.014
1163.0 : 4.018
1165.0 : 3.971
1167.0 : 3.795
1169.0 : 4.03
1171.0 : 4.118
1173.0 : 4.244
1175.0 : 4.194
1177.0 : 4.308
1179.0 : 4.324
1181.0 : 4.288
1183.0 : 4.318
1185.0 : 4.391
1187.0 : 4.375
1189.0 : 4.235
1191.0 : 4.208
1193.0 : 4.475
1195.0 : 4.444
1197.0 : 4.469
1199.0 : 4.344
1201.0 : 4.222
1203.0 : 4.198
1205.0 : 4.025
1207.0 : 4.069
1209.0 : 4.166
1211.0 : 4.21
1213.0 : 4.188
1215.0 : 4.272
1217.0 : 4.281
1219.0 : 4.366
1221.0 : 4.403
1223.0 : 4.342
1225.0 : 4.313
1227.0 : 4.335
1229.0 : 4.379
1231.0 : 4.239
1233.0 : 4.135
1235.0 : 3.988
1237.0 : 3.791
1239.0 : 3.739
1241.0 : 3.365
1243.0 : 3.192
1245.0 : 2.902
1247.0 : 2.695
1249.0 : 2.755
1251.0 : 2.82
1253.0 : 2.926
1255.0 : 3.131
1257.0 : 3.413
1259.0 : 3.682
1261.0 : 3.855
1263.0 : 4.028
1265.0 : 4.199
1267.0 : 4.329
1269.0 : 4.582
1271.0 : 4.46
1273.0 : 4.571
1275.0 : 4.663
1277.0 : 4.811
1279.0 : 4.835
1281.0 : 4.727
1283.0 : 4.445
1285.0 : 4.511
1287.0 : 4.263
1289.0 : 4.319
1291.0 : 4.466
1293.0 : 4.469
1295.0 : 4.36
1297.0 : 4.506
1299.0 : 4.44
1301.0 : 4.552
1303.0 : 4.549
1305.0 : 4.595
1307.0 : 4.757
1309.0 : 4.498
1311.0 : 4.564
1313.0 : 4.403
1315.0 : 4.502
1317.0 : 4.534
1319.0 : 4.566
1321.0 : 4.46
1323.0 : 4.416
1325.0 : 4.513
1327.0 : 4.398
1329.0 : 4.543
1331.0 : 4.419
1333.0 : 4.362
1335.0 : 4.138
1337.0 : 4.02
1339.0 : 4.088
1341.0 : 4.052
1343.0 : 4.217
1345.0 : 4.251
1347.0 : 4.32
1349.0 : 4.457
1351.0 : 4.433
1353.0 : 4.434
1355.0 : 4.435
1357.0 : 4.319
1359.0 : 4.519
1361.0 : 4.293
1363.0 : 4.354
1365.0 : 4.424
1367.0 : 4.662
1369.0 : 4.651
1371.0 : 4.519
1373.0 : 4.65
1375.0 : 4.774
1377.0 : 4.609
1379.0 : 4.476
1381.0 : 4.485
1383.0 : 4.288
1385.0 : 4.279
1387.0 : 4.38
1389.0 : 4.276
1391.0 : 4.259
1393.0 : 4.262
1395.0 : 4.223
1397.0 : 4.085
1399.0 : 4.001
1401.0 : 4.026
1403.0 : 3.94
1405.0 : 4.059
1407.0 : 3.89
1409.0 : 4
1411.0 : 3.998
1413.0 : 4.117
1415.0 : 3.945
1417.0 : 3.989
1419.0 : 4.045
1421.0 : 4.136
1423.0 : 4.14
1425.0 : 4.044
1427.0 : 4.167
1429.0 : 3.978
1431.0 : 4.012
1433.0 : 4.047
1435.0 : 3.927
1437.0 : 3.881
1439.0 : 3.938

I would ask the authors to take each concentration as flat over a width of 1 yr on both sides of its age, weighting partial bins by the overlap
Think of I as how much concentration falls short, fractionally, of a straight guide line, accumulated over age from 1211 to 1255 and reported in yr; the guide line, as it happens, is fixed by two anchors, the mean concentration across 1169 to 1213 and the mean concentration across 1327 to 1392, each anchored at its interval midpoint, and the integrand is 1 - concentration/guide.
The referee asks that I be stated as 5.27 yr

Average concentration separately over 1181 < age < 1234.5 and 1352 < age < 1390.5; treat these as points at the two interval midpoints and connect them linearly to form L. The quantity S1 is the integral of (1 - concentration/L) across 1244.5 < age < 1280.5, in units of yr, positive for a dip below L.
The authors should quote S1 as 4.2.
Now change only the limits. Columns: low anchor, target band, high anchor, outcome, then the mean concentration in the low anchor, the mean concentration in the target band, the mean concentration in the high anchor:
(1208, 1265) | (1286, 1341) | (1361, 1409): -4.91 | 3.79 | 4.43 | 4.32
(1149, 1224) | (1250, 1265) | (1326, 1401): 2.79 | 4.18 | 3.46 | 4.36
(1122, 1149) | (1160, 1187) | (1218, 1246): -2.92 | 3.62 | 4.16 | 3.96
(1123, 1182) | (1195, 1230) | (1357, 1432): -2.84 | 3.86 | 4.27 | 4.24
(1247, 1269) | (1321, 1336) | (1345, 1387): -0.97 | 3.53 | 4.4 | 4.46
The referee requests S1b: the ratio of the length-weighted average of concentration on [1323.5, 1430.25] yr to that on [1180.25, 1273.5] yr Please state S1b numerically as 1.07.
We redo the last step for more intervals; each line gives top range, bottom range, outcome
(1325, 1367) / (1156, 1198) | 1.03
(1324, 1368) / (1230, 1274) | 1.18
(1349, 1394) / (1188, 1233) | 1.04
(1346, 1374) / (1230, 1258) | 1.33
